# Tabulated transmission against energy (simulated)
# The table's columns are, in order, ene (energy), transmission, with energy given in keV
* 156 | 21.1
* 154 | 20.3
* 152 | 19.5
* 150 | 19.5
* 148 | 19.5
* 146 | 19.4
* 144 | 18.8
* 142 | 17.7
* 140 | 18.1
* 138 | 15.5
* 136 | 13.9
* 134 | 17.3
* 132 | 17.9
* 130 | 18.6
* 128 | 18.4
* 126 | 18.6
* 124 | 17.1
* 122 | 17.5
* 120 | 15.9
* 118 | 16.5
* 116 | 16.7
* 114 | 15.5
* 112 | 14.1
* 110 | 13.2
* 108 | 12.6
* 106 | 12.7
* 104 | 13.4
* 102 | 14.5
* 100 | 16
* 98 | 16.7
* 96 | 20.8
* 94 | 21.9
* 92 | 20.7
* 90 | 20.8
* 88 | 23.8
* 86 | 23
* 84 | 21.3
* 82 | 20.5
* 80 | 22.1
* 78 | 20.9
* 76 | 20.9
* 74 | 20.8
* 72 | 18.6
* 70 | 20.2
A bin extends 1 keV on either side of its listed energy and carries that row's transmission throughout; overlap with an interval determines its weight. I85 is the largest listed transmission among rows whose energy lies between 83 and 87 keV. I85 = 23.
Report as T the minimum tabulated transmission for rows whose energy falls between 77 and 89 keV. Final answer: 20.5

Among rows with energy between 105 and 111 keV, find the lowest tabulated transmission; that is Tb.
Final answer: 12.6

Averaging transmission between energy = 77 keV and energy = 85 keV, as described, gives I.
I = 21.2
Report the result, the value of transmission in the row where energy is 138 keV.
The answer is 15.5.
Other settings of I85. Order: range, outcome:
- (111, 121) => 16.7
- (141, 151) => 19.5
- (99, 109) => 16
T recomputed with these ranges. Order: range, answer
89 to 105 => 13.4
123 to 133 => 17.1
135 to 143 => 13.9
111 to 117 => 14.1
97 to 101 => 16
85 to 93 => 20.7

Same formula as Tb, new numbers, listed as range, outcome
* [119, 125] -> 15.9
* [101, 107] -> 12.7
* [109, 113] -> 13.2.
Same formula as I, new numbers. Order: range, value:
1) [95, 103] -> 17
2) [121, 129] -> 17.9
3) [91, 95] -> 21.3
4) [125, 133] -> 18.4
